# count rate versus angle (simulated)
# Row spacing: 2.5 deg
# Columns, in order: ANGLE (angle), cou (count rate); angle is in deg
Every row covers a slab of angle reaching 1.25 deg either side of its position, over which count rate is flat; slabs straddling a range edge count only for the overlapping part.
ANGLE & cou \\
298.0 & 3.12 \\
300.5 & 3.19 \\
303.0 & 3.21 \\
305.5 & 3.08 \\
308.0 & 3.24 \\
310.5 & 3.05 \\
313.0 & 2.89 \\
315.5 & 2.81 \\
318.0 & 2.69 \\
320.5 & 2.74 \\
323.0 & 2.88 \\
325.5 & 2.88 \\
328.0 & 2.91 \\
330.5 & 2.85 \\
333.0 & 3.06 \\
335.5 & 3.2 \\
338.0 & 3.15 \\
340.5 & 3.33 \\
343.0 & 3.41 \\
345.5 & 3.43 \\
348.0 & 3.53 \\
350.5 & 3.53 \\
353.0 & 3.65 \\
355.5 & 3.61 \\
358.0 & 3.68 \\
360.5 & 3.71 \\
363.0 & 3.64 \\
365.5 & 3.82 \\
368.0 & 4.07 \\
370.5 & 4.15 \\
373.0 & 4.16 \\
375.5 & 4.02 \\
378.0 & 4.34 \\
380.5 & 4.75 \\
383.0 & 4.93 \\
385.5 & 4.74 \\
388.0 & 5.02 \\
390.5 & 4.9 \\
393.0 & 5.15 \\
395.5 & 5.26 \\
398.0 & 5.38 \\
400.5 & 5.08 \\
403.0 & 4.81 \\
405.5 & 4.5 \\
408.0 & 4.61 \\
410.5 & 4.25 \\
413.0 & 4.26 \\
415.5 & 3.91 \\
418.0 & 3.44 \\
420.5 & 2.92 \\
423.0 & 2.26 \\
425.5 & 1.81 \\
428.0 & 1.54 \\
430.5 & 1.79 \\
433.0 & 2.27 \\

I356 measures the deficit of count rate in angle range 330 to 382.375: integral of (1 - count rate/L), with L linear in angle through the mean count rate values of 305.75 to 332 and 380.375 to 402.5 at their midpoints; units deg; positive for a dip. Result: 3.9 deg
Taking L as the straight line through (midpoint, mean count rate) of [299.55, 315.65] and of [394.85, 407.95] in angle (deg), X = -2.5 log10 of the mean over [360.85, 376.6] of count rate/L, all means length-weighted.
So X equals 0.09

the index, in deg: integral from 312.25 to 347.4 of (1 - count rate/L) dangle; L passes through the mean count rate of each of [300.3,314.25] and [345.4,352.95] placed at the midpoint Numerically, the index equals 3.27 deg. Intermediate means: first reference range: 3.1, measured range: 3.03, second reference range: 3.53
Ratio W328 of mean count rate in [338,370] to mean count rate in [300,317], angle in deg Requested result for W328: 1.18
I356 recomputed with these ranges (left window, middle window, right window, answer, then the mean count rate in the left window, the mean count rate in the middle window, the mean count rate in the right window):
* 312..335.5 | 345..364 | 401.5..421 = -1.6 deg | 2.87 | 3.6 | 4.15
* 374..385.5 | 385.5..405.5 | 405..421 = -3.5 deg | 4.53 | 5.03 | 4.01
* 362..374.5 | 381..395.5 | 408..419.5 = -3.5 deg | 3.98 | 4.96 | 4.01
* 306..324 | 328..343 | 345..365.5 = 0.7 deg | 2.91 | 3.12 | 3.62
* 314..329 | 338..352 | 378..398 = 0.6 deg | 2.82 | 3.42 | 4.95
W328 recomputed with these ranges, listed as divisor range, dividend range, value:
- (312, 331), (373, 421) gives 1.61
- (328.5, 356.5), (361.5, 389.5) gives 1.30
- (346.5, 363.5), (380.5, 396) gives 1.37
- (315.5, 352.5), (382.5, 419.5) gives 1.50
